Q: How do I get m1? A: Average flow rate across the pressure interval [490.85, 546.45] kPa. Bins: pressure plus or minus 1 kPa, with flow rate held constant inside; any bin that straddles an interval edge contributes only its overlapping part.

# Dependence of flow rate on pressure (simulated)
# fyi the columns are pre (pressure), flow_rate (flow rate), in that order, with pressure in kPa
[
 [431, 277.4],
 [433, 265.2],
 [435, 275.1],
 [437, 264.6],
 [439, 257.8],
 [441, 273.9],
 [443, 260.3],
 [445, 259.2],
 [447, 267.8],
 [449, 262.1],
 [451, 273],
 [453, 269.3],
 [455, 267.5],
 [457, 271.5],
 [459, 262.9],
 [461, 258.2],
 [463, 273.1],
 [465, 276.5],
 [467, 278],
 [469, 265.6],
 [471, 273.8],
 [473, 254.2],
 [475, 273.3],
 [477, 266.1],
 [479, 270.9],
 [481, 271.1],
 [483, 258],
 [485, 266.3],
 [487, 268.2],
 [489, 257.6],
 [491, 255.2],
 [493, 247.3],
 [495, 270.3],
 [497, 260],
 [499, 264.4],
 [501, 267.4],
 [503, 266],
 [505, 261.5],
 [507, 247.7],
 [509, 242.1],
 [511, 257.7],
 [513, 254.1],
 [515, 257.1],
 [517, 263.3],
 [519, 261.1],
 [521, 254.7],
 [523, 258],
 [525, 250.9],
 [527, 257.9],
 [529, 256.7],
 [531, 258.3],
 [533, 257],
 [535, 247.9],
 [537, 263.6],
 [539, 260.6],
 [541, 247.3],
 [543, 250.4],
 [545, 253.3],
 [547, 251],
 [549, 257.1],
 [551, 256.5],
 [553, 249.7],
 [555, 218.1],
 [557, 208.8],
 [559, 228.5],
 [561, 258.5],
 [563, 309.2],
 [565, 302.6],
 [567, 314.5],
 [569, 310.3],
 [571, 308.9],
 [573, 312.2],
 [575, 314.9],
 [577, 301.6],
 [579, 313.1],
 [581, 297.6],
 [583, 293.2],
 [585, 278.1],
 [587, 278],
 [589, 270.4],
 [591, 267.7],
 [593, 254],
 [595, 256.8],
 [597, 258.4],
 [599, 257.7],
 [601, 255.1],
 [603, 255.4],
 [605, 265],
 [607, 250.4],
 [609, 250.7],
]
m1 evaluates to 257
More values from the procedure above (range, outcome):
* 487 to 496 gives 259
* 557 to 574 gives 288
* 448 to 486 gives 268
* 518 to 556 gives 253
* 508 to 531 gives 256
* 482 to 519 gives 259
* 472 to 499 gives 263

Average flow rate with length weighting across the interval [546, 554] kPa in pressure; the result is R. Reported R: 254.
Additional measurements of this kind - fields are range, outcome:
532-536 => 252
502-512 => 255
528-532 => 258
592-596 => 255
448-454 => 268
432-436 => 270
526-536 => 256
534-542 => 255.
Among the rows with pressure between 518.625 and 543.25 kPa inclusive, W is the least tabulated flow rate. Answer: 247.3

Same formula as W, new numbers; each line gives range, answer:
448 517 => 242.1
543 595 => 208.8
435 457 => 257.8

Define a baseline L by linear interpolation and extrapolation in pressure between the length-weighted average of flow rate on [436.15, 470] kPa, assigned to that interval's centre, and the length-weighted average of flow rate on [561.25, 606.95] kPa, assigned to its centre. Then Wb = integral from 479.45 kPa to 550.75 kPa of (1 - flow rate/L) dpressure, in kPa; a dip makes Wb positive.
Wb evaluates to 4.5 kPa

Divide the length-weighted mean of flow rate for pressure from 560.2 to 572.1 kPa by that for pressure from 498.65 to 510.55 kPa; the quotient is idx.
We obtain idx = 1.17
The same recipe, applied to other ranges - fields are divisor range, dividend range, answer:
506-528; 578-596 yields 1.09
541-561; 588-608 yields 1.07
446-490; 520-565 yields 0.95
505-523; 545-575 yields 1.06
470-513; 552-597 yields 1.07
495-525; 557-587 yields 1.13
